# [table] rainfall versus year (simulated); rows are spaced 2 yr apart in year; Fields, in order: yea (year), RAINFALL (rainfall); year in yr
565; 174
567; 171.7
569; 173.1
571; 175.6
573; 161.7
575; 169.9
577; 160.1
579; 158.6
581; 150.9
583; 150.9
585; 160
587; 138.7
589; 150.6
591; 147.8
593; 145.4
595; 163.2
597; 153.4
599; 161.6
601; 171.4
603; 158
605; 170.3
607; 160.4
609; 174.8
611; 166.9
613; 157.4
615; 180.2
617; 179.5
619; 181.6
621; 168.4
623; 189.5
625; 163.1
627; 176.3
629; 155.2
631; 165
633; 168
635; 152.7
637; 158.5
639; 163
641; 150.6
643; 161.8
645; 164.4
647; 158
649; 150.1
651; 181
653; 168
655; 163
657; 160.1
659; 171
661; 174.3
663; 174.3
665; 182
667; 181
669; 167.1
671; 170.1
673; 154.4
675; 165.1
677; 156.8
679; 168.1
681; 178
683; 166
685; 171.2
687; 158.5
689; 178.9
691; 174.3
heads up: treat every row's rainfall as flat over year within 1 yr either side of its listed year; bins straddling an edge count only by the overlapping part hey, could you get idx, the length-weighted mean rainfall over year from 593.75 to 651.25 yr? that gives 165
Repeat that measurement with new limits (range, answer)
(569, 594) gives 157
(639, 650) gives 158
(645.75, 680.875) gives 168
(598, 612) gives 166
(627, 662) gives 163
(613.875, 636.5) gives 171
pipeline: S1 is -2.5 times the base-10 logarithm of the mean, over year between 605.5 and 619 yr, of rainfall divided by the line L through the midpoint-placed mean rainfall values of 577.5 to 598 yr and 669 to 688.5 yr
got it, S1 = -0.10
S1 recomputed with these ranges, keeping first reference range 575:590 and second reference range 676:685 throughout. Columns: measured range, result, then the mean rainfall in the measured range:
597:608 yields -0.04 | 163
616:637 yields -0.06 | 169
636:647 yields 0.02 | 160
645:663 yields -0.01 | 166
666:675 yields -0.01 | 168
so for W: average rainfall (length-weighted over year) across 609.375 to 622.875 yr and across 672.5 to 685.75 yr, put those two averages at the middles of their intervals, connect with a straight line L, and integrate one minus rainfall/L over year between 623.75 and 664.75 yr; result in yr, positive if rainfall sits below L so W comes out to 1.4 yr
